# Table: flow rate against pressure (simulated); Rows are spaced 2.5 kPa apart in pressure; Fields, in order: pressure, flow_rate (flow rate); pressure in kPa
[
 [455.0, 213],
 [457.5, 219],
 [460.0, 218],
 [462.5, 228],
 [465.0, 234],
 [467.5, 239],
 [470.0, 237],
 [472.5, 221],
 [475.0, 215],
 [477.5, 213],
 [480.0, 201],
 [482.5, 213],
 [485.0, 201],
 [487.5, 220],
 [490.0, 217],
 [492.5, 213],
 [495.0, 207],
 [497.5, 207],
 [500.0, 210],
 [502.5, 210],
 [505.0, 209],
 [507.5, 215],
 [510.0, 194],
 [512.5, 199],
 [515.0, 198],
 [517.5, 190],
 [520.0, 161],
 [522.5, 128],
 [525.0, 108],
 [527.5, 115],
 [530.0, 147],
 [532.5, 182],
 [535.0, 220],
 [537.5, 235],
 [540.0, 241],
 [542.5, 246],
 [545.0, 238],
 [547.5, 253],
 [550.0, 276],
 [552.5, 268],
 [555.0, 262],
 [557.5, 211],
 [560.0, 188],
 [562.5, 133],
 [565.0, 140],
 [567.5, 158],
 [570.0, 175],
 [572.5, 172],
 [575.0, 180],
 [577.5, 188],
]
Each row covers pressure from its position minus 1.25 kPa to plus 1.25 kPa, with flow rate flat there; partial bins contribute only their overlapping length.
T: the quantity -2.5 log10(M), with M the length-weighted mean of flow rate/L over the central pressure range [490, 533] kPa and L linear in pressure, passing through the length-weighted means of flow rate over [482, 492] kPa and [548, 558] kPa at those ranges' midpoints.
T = 0.24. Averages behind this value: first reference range 213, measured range 183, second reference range 257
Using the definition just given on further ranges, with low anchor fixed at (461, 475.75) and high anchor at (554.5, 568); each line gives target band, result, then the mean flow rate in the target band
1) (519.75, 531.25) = 0.46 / 129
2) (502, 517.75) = 0.02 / 203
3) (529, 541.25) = -0.07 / 206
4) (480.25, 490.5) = 0.04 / 211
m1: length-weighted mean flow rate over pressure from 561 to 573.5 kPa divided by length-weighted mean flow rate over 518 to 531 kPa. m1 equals 1.2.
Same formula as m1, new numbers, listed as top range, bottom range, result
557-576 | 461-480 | 0.75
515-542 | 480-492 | 0.83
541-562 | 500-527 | 1.32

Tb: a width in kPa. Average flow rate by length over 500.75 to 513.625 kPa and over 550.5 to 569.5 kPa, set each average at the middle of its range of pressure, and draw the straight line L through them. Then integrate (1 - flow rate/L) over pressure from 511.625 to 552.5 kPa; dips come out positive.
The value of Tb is 0.6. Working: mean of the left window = 206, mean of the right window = 197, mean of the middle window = 198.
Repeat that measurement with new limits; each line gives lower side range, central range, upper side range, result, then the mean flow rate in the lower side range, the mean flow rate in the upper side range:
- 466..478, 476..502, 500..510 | 0.83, 226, 209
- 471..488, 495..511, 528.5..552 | 0.73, 212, 227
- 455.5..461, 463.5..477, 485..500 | -0.79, 218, 212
